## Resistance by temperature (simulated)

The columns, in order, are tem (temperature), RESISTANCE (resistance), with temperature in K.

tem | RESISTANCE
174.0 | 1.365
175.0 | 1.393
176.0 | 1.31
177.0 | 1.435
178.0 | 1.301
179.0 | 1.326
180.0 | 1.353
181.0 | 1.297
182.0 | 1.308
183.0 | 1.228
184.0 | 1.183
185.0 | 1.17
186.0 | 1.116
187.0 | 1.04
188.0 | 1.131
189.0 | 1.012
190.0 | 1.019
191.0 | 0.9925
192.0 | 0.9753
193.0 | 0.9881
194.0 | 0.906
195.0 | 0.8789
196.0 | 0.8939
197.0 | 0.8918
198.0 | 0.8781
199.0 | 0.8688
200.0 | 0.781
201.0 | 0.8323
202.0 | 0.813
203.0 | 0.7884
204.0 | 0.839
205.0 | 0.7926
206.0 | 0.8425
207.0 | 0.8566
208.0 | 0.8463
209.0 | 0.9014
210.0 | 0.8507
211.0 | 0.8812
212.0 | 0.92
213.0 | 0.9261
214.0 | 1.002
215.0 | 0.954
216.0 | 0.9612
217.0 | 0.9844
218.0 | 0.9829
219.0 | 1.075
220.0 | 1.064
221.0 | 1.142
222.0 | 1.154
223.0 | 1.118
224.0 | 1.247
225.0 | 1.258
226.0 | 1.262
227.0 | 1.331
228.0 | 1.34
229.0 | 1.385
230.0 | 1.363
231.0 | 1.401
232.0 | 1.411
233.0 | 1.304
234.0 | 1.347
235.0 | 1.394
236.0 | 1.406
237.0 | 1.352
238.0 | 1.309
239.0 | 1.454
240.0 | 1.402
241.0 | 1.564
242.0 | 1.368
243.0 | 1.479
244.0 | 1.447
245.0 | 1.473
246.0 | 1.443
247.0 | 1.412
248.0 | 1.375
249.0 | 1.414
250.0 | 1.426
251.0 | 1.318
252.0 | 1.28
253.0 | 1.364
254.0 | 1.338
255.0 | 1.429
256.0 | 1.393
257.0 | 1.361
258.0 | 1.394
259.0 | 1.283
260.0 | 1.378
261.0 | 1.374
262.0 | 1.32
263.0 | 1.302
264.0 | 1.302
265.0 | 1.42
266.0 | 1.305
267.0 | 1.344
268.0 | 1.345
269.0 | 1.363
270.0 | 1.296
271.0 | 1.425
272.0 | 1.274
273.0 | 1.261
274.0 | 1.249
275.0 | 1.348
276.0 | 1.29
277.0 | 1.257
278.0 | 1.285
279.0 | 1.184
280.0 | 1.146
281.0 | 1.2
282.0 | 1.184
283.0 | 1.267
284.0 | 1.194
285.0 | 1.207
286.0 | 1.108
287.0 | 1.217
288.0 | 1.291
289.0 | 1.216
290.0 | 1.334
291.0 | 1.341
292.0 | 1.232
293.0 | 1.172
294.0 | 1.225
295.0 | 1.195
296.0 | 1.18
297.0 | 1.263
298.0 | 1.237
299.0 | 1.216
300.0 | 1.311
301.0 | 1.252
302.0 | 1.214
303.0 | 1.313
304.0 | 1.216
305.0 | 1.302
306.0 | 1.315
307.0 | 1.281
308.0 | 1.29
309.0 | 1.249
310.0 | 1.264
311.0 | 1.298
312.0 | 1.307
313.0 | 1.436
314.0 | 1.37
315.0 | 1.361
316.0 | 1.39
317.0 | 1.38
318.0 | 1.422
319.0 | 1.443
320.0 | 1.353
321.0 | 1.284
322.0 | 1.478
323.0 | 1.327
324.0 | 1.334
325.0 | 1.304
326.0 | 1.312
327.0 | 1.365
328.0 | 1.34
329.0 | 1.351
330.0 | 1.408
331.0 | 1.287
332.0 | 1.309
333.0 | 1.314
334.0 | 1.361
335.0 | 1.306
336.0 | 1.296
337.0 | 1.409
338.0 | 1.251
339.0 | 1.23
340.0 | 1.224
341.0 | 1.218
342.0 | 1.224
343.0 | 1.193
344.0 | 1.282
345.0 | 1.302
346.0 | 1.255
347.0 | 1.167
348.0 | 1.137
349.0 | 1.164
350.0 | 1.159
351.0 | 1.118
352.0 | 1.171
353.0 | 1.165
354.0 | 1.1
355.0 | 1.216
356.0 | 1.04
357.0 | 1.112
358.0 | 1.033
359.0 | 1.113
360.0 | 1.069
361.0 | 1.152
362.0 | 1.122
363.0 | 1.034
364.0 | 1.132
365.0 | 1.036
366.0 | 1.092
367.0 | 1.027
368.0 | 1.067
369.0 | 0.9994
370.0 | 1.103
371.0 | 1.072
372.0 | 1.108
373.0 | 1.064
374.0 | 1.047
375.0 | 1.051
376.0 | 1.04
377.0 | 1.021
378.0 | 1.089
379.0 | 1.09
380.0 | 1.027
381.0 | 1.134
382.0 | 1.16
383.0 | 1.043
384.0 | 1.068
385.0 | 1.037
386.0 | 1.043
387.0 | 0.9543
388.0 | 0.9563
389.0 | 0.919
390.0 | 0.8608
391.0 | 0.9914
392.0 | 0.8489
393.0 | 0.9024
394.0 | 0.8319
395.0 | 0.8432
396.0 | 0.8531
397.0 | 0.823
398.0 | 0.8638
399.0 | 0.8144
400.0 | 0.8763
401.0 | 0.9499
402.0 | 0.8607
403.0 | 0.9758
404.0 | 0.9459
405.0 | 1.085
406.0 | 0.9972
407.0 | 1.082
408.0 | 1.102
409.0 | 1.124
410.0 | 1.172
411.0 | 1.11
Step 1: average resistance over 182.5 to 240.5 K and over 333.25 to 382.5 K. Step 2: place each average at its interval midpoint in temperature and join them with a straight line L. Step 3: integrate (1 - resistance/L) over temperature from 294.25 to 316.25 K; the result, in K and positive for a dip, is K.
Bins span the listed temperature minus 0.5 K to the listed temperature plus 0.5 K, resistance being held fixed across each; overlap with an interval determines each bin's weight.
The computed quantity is -3.21 K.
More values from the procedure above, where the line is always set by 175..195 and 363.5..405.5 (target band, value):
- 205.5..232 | 1.09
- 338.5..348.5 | -1.90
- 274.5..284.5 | -1.42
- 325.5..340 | -3.97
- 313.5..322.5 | -2.90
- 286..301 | -2.40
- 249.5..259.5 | -2.32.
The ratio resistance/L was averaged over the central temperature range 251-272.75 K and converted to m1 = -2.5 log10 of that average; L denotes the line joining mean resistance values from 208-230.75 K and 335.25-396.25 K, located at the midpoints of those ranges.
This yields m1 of -0.23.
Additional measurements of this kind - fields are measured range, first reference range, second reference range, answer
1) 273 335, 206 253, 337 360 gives -0.08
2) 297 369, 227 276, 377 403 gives -0.11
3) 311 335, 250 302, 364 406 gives -0.17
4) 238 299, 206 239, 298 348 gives -0.08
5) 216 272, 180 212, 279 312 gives -0.20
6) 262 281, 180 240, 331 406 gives -0.20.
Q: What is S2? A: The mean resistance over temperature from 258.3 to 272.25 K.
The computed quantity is 1.34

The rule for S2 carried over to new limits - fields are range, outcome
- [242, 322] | 1.31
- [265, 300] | 1.26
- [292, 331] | 1.31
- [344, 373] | 1.12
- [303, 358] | 1.28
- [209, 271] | 1.28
